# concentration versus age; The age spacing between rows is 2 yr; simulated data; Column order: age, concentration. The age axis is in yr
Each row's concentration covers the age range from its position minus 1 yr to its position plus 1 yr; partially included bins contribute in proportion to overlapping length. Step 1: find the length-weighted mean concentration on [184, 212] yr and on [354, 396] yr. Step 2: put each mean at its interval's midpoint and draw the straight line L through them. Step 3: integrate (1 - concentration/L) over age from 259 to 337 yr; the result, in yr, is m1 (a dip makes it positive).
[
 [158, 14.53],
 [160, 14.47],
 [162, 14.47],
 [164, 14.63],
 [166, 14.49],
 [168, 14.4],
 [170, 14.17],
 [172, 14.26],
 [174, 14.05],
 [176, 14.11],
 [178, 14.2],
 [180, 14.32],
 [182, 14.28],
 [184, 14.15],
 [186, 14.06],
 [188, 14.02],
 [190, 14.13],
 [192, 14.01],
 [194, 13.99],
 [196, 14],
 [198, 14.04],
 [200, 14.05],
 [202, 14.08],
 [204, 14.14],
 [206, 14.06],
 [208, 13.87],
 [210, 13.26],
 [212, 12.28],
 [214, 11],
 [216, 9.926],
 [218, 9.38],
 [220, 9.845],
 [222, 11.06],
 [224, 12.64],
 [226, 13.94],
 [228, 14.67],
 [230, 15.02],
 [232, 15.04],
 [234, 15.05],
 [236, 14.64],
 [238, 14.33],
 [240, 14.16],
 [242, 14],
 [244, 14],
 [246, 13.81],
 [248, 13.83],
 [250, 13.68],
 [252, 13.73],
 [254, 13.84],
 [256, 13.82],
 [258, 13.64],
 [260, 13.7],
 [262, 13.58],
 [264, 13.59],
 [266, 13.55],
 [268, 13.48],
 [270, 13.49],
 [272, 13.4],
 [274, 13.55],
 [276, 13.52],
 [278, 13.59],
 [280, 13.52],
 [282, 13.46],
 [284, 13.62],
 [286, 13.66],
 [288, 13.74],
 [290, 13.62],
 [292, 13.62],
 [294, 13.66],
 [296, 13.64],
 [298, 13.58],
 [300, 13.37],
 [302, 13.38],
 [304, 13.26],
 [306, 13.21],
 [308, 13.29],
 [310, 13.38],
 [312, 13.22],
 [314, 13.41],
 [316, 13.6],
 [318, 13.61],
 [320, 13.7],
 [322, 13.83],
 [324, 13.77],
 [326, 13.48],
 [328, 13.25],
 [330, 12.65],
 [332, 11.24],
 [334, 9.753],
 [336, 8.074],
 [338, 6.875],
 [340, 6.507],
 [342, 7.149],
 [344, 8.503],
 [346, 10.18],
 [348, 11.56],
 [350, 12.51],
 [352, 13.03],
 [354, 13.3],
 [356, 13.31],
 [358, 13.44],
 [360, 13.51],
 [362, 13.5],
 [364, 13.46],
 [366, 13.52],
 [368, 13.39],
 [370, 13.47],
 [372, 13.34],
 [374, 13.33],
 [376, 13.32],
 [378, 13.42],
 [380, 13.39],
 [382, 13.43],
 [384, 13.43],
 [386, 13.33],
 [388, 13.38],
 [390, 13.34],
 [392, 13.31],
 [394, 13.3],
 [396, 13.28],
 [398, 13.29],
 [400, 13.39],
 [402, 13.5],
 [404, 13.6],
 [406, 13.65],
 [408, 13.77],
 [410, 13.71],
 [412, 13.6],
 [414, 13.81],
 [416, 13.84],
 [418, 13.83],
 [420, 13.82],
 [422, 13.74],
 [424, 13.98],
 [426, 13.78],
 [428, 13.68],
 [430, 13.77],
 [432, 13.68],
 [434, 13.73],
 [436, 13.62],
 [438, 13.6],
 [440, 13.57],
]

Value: 2.40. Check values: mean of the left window 13.9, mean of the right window 13.4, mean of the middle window 13.2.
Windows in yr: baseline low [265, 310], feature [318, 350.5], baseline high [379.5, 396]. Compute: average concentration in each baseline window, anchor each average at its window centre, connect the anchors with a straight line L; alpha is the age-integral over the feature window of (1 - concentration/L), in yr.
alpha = 6.2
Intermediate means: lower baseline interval 13.5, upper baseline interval 13.4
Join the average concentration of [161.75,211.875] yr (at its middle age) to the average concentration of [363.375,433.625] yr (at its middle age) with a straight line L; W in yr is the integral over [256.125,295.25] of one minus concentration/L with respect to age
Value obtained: 0.78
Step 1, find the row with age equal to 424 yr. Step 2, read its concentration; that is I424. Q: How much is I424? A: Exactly 13.98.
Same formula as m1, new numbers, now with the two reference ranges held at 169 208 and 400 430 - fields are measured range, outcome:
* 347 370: 1.1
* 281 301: 0.5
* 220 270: 0.8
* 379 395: 0.5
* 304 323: 0.6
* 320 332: 0.5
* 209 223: 3.1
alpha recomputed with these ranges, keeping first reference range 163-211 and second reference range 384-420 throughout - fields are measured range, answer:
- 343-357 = 1.9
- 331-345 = 5.5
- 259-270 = 0.3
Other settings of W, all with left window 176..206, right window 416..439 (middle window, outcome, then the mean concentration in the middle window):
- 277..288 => 0.3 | 13.6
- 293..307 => 0.5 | 13.4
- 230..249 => -0.4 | 14.4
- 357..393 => 1.1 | 13.4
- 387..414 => 0.6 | 13.5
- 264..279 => 0.5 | 13.5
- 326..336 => 1.7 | 11.5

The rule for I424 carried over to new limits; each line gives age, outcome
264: 13.59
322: 13.83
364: 13.46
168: 14.4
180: 14.32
